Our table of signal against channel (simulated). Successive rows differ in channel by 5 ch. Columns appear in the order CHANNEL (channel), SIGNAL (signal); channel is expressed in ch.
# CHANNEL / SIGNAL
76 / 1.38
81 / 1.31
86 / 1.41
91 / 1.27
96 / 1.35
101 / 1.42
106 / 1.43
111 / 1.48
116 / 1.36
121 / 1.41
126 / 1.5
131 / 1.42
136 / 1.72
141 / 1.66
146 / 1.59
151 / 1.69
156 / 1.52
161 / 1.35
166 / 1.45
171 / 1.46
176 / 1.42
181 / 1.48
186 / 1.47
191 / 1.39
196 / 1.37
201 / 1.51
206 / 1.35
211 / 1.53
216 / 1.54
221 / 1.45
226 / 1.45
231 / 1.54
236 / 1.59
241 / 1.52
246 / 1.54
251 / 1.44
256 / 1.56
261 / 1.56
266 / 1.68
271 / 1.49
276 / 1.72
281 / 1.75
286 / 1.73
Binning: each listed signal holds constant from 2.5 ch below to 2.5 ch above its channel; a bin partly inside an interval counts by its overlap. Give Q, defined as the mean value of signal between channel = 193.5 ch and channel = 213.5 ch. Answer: 1.44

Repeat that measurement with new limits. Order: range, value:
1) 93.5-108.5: 1.4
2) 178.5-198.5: 1.43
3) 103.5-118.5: 1.42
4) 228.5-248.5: 1.55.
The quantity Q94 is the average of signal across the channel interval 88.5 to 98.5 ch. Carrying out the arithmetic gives 1.31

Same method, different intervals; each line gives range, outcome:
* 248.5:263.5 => 1.52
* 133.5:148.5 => 1.66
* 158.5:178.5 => 1.42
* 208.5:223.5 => 1.51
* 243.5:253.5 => 1.49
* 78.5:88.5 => 1.36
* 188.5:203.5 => 1.42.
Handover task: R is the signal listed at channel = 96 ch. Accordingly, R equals 1.35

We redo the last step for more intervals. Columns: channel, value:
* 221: 1.45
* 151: 1.69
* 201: 1.51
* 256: 1.56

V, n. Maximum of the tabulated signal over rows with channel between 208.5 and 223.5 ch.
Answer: 1.54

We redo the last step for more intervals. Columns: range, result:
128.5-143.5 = 1.72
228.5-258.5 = 1.59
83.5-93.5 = 1.41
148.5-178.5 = 1.69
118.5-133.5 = 1.5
